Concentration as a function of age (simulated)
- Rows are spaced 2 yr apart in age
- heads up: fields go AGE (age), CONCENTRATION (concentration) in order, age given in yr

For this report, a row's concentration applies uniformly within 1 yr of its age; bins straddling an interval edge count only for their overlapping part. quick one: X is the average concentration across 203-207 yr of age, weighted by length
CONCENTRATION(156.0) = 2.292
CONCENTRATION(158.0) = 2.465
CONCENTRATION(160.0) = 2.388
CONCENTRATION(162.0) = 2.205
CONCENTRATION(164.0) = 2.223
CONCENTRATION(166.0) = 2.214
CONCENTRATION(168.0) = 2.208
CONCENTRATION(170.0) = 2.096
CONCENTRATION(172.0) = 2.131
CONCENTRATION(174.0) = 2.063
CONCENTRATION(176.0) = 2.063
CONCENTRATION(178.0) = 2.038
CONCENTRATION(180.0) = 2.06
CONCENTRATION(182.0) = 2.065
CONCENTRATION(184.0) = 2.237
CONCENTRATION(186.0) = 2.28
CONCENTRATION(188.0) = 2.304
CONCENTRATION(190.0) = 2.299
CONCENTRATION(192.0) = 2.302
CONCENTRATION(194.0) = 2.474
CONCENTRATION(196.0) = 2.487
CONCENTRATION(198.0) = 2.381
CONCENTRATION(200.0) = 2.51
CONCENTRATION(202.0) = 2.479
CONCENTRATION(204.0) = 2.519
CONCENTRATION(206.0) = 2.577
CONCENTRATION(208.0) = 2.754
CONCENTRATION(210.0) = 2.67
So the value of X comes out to 2.55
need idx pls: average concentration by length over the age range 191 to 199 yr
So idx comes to 2.41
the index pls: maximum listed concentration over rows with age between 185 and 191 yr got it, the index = 2.304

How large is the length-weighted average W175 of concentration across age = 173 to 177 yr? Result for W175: 2.06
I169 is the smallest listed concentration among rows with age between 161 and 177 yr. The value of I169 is 2.063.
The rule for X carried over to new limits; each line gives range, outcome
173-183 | 2.06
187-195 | 2.34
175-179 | 2.05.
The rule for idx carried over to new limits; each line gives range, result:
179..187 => 2.16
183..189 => 2.27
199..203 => 2.49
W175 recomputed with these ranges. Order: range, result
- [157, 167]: 2.3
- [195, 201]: 2.46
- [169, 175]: 2.1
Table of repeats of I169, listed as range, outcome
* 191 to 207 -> 2.302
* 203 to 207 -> 2.519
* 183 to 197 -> 2.237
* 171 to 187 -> 2.038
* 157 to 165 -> 2.205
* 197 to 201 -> 2.381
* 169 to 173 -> 2.096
